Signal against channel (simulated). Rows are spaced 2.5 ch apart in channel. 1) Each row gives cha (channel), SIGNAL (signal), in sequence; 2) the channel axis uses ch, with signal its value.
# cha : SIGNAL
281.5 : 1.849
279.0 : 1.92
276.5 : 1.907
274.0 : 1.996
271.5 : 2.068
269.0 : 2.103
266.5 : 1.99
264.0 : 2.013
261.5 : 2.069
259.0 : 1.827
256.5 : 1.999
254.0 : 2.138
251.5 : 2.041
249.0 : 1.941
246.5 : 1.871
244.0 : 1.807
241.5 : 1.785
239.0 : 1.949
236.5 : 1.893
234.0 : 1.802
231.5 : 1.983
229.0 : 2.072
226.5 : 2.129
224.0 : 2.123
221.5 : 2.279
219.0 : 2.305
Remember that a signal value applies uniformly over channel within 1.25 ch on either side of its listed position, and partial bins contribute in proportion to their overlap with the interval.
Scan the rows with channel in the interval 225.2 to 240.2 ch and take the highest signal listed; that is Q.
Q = 2.129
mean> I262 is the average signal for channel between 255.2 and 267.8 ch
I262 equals 1.98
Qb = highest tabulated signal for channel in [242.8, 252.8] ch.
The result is 2.041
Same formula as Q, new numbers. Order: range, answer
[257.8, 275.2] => 2.103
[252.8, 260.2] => 2.138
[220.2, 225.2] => 2.279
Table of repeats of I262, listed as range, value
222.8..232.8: 2.08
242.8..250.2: 1.87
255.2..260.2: 1.92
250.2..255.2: 2.09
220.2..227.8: 2.18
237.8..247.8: 1.85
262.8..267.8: 2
